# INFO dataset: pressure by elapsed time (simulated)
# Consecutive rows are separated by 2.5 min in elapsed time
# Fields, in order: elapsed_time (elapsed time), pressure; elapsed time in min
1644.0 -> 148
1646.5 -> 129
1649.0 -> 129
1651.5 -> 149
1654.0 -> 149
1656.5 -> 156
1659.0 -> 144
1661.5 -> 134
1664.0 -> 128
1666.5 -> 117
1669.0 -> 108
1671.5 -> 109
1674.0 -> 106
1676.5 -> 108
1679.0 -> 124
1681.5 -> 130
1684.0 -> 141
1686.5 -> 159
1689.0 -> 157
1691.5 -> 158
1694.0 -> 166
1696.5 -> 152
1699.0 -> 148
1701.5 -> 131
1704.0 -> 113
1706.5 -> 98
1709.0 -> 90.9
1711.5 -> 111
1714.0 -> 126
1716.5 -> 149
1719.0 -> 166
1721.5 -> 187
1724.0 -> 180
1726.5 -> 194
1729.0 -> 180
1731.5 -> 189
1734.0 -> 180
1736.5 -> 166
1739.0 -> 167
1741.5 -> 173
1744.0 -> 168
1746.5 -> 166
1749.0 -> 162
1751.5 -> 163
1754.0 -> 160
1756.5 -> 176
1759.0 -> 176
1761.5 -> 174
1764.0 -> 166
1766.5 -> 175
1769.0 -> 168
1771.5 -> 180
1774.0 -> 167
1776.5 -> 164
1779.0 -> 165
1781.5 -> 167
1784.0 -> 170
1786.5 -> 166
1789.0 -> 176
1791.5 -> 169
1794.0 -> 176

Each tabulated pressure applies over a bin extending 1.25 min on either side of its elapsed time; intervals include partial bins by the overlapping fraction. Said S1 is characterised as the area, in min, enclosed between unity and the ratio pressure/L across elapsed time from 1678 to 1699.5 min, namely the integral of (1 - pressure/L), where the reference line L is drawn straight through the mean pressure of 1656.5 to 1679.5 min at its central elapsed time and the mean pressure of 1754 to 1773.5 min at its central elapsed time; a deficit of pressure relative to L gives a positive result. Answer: -2.6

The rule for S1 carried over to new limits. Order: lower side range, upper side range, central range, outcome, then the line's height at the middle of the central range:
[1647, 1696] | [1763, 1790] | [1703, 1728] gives 1.3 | 150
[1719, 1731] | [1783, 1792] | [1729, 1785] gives 2.0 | 177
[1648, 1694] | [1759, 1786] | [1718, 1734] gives -3.0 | 154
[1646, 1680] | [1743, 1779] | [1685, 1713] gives 1.5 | 143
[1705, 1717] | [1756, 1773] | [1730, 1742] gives -2.9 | 141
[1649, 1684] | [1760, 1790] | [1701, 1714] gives 3.1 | 144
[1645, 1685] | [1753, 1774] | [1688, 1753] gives -0.9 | 153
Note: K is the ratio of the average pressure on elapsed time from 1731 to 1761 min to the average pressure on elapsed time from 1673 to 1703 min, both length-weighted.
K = 1.2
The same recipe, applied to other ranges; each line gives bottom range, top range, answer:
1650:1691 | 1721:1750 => 1.32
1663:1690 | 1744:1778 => 1.34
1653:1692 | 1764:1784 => 1.28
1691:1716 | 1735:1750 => 1.30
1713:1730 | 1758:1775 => 1.02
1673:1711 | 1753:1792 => 1.29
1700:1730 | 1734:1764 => 1.17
